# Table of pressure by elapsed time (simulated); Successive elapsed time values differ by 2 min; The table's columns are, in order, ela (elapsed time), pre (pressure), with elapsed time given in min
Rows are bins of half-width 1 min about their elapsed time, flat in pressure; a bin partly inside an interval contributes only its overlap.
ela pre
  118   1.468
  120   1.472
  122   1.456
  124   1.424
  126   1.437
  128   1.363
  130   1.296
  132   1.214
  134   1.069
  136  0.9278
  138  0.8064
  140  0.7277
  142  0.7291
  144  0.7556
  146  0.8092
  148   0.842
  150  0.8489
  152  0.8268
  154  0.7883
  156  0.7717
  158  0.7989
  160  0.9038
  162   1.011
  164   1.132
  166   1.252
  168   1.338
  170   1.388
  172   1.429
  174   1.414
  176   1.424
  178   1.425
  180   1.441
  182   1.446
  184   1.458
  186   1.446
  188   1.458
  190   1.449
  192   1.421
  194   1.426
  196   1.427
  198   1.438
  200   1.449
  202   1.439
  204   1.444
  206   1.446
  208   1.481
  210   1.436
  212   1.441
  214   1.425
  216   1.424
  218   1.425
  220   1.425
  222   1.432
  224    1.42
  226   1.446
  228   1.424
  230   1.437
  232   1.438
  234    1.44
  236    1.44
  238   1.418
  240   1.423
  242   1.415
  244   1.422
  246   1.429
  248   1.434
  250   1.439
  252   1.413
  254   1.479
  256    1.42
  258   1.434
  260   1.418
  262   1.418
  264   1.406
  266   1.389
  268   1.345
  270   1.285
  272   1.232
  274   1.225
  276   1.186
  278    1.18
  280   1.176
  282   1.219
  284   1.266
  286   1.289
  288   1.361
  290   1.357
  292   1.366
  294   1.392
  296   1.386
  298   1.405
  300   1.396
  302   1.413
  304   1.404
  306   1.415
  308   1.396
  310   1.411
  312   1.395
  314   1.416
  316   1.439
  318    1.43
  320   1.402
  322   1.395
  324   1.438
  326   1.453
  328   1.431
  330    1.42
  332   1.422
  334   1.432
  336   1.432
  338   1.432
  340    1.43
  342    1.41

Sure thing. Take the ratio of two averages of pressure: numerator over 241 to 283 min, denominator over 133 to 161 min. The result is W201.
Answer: 1.63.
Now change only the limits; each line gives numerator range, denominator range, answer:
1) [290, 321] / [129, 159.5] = 1.59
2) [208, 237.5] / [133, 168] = 1.60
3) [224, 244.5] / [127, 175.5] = 1.40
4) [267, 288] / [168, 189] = 0.87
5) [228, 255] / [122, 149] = 1.37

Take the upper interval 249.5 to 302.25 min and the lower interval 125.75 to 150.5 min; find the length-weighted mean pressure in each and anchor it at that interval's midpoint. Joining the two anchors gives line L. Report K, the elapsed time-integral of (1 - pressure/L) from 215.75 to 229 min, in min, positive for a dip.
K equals -2.52 min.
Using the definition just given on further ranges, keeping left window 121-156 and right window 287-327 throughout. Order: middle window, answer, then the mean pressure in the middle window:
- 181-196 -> -4.2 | 1.44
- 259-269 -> -0.7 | 1.4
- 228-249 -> -3.1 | 1.43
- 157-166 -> 0.6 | 0.994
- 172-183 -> -3.3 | 1.43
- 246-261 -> -1.8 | 1.43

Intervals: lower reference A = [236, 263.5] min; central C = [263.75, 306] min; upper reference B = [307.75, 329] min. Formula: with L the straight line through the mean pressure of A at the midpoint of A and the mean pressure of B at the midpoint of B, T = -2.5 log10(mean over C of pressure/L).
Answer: 0.08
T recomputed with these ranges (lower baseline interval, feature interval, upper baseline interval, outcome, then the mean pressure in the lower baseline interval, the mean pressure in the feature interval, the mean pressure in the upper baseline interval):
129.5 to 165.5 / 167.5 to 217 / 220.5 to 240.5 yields -0.21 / 0.903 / 1.43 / 1.43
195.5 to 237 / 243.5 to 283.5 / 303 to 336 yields 0.07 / 1.44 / 1.35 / 1.42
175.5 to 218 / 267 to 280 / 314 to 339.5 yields 0.16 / 1.44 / 1.24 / 1.43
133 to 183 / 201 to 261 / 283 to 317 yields -0.17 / 1.05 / 1.43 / 1.38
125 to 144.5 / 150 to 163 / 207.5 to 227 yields 0.32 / 1.04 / 0.85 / 1.43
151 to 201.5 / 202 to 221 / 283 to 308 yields -0.11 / 1.27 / 1.44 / 1.37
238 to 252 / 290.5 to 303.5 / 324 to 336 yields 0.03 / 1.43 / 1.39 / 1.43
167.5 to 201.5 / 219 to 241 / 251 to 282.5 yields -0.04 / 1.43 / 1.43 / 1.33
